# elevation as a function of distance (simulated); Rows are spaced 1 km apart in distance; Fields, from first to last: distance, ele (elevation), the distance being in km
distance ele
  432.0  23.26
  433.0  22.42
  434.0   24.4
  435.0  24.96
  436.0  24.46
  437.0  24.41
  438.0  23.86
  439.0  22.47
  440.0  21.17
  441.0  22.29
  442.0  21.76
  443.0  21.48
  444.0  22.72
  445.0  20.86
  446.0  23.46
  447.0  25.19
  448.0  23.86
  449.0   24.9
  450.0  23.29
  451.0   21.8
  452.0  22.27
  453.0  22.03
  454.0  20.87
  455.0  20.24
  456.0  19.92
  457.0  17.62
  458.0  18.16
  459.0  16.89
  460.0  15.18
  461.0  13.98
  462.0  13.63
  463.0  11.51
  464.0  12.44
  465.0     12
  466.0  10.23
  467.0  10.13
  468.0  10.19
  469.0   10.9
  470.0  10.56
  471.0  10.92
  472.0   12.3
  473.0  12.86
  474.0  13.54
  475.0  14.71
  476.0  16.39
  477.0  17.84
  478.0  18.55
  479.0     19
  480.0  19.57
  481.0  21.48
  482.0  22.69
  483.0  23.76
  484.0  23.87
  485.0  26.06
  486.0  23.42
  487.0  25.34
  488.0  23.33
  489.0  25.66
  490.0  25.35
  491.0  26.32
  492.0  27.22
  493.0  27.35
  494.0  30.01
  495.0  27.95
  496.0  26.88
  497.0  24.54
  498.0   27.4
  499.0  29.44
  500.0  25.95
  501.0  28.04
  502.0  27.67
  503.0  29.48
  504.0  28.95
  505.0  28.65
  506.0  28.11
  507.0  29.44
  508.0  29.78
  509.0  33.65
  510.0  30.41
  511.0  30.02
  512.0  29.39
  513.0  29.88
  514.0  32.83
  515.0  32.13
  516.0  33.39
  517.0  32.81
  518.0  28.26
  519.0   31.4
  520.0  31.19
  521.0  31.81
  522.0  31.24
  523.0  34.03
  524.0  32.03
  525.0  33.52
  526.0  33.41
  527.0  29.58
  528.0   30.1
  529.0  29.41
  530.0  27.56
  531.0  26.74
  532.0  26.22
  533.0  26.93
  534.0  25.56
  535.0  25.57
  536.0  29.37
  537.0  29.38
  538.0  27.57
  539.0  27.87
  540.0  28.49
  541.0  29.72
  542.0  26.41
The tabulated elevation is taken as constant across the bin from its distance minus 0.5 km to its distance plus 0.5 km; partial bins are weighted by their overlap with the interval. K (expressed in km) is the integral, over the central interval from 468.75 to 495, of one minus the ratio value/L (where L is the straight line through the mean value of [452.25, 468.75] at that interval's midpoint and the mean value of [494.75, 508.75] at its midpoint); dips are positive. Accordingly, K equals 2.1 km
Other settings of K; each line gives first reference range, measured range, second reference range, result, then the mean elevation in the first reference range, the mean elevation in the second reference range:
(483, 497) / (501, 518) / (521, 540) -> -1.7 km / 25.9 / 29.3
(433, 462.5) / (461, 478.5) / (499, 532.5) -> 8.2 km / 21.3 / 30.2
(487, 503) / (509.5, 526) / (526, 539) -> -2.4 km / 26.9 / 28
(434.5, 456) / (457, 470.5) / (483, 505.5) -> 6.3 km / 22.7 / 26.7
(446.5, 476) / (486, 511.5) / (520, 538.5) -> -4.6 km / 16.3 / 29.5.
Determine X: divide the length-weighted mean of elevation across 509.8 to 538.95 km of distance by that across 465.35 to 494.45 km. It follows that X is 1.56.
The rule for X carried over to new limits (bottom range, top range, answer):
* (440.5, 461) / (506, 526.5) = 1.49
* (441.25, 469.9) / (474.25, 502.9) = 1.34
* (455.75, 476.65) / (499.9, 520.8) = 2.24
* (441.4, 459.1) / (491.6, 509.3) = 1.31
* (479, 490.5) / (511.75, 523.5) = 1.34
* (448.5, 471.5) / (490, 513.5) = 1.77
